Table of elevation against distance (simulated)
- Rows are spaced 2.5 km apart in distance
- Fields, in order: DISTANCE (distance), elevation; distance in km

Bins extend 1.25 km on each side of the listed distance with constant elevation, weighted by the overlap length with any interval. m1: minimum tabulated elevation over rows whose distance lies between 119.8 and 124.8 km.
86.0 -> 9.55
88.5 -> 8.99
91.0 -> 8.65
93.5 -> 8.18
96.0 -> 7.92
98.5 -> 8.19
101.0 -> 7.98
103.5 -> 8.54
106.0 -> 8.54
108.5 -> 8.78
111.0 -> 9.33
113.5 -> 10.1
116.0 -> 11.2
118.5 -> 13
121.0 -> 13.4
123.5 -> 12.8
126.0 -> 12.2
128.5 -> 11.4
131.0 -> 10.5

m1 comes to 12.8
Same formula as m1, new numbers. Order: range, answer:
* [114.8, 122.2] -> 11.2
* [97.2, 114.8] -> 7.98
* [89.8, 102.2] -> 7.92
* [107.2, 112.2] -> 8.78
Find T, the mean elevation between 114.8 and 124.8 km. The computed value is 12.6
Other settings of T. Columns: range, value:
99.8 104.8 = 8.27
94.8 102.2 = 8.03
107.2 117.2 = 9.84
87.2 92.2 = 8.83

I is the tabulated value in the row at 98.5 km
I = 8.19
